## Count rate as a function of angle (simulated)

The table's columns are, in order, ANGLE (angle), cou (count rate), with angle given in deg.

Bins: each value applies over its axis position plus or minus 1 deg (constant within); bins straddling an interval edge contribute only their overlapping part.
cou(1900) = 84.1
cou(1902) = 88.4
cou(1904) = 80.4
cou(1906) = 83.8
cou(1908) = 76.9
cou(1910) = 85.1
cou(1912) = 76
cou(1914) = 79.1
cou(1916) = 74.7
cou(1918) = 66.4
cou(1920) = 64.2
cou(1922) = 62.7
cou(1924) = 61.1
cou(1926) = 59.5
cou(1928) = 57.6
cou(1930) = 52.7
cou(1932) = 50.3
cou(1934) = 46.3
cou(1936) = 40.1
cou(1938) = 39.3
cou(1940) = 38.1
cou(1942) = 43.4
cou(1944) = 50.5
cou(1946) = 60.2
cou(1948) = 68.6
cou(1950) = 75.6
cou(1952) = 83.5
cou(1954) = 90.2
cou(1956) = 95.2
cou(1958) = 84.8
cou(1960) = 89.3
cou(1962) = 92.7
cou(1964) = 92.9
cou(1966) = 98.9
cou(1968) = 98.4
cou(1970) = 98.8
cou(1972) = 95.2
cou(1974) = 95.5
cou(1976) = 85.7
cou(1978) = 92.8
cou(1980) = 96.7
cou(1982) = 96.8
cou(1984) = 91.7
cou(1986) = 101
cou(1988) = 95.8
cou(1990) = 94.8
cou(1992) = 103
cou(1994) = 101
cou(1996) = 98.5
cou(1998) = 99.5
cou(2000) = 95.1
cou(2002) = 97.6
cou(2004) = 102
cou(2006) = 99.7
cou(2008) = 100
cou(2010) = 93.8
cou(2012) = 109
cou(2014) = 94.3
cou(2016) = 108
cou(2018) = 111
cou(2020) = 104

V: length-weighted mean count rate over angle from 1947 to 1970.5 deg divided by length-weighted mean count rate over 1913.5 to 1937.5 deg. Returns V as 1.51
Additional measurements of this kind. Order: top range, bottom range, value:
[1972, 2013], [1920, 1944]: 1.92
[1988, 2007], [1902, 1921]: 1.29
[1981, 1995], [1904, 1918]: 1.25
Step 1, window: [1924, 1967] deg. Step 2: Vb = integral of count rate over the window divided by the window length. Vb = 67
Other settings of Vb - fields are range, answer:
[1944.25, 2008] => 92.2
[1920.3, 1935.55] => 55.6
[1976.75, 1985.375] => 94.5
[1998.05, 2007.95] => 98.8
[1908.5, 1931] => 67.4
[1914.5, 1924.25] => 66.9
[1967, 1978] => 94.5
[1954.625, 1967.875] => 92.6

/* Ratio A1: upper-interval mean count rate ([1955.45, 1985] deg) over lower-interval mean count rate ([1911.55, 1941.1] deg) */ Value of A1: 1.6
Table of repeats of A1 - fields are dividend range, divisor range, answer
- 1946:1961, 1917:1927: 1.31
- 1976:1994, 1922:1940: 1.89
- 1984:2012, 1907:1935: 1.51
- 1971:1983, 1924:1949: 1.84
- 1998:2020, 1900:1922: 1.31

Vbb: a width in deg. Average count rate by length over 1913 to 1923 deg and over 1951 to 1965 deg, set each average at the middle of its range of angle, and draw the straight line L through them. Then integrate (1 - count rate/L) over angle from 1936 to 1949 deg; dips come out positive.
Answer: 5.2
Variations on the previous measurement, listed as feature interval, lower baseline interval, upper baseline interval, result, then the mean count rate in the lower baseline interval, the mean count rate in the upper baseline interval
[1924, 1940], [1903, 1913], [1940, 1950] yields 3.8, 80.4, 55.9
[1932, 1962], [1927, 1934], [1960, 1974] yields 3.5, 52.5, 95.6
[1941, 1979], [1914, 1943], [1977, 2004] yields -3.4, 54.9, 97.4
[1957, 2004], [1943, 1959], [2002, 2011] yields -4.1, 76.1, 98.7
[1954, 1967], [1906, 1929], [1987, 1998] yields -0.9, 70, 98.7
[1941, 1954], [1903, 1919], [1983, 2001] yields 3.2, 77.8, 97.8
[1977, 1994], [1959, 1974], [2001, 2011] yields 0.0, 95.2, 98.6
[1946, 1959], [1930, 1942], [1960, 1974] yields -1.8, 43.7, 95.6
